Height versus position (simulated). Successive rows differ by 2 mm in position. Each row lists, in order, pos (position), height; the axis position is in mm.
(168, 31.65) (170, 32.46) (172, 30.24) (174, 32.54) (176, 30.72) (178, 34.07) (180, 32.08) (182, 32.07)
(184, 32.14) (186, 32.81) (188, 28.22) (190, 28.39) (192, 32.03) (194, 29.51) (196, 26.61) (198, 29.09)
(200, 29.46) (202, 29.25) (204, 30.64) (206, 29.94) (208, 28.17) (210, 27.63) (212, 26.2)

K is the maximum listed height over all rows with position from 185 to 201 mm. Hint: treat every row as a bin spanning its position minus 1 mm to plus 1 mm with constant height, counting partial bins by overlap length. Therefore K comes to 32.81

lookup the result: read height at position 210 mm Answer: 27.63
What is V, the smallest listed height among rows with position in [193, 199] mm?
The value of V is 26.61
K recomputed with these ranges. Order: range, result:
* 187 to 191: 28.39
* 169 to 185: 34.07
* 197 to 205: 30.64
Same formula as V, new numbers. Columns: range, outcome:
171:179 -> 30.24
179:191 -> 28.22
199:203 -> 29.25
